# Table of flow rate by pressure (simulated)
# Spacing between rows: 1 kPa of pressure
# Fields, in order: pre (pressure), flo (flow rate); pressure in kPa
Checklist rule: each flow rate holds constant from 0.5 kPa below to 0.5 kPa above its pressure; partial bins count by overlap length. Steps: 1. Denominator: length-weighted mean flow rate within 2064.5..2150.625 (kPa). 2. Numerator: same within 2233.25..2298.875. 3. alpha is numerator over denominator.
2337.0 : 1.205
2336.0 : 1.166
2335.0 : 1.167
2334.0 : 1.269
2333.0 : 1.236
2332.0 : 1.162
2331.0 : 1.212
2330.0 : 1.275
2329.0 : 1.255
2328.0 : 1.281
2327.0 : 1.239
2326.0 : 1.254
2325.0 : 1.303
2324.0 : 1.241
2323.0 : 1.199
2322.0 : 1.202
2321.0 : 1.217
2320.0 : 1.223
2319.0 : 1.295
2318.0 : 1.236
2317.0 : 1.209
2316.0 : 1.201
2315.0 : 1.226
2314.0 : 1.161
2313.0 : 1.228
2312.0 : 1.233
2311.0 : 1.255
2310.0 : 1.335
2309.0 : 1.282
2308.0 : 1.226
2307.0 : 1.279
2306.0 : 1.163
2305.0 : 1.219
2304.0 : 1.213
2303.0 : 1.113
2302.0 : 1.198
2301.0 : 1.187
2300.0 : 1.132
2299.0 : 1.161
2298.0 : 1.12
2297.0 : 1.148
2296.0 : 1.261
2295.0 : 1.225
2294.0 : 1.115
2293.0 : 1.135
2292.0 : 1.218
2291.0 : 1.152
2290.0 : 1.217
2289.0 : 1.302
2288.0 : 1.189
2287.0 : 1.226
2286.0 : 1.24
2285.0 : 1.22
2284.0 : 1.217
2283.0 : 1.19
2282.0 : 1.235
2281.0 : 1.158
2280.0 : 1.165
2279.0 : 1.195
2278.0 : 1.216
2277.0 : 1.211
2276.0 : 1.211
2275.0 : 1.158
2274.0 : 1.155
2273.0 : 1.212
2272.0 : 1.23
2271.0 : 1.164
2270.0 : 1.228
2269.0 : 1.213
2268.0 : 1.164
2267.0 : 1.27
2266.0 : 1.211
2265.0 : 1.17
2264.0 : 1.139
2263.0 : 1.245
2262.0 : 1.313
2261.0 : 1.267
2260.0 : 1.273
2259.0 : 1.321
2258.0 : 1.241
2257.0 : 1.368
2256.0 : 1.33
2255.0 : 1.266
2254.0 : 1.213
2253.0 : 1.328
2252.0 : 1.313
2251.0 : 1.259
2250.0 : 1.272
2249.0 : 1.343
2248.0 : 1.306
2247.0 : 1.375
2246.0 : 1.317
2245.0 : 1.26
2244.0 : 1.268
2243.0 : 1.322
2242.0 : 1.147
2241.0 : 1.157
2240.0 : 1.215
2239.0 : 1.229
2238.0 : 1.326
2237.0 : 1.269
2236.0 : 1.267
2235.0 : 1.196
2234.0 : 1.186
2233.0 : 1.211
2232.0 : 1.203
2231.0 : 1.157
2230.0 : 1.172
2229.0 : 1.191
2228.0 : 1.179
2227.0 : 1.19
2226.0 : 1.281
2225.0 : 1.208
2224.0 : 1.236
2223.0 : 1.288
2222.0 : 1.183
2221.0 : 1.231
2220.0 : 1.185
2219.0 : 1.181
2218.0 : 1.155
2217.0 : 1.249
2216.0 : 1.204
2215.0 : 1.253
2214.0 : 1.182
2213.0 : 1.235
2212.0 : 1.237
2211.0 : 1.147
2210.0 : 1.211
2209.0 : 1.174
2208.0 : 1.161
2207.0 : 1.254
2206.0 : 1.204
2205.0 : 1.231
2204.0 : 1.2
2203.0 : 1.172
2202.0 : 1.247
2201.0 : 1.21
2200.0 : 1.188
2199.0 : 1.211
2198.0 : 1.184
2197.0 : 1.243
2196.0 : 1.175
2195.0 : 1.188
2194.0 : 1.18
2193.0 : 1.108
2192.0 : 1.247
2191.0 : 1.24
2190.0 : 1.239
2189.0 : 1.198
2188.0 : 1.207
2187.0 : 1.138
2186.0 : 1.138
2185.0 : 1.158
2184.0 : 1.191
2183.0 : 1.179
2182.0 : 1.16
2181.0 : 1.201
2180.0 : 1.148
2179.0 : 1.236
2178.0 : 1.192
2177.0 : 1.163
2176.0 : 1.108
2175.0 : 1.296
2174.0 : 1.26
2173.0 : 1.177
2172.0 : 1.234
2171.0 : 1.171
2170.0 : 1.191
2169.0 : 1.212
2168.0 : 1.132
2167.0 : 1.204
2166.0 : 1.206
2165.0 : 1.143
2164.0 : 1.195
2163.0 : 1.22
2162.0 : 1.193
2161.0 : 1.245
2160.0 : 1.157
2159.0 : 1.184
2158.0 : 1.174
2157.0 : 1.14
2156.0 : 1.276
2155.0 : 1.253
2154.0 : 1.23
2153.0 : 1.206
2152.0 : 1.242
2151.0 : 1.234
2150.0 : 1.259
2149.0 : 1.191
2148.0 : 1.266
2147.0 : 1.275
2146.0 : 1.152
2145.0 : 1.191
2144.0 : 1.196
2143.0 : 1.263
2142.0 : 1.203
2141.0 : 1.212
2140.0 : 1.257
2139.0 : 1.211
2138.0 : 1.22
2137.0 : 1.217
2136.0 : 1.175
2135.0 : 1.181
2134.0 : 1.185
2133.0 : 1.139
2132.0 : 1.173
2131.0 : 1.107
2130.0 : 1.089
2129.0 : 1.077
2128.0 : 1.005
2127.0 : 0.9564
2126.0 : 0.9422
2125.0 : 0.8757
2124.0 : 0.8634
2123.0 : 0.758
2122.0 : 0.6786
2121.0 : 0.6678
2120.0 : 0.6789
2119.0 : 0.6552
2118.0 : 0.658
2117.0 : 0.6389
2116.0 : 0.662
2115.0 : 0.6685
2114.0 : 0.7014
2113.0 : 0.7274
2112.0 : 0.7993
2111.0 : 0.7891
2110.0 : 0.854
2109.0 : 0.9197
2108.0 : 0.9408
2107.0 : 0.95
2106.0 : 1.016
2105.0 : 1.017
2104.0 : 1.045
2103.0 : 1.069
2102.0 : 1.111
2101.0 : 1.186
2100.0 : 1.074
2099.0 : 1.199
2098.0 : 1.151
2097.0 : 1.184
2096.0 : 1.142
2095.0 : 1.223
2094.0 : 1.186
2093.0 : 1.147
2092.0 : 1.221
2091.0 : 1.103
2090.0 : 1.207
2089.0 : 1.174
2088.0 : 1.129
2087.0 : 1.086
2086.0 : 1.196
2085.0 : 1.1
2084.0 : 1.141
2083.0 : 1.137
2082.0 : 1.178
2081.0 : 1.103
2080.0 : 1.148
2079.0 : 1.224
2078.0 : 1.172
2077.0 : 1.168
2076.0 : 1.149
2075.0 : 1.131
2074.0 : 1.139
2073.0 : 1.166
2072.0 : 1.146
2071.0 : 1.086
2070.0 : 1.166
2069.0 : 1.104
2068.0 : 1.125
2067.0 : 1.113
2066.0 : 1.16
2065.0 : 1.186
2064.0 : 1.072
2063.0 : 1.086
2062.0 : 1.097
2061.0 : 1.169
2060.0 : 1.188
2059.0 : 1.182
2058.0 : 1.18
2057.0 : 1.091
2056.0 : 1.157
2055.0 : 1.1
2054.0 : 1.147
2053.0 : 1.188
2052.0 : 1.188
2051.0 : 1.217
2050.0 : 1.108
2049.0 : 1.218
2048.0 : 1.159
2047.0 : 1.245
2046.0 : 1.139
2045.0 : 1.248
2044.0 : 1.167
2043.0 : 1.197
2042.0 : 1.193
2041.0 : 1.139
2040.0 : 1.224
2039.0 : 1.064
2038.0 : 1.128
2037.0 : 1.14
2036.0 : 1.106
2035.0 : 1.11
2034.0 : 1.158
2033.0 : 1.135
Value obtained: 1.2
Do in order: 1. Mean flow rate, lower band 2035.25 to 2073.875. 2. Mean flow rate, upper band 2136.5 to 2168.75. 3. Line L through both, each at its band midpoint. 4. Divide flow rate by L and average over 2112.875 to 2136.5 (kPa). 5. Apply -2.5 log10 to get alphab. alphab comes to 0.32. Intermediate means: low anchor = 1.15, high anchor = 1.21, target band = 0.888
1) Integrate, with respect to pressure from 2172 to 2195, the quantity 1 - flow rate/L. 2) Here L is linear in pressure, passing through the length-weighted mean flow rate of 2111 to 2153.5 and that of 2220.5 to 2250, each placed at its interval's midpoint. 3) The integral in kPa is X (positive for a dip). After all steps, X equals -1.3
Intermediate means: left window 1.02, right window 1.24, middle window 1.19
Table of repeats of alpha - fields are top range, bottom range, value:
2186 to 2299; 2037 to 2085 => 1.06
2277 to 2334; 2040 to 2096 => 1.05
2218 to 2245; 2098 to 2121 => 1.38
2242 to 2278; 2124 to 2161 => 1.07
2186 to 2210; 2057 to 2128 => 1.16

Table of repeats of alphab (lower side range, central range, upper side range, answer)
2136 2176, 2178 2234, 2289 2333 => 0.012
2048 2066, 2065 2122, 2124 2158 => 0.122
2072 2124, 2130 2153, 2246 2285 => -0.127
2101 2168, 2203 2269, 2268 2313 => -0.077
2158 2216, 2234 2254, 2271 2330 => -0.057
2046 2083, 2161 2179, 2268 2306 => -0.024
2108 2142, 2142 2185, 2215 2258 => -0.157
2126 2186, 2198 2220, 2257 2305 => -0.009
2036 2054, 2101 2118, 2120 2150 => 0.265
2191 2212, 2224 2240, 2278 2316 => -0.016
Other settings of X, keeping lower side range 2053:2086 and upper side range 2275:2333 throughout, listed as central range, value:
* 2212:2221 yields -0.16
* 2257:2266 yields -0.38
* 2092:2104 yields 0.01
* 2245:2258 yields -1.15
